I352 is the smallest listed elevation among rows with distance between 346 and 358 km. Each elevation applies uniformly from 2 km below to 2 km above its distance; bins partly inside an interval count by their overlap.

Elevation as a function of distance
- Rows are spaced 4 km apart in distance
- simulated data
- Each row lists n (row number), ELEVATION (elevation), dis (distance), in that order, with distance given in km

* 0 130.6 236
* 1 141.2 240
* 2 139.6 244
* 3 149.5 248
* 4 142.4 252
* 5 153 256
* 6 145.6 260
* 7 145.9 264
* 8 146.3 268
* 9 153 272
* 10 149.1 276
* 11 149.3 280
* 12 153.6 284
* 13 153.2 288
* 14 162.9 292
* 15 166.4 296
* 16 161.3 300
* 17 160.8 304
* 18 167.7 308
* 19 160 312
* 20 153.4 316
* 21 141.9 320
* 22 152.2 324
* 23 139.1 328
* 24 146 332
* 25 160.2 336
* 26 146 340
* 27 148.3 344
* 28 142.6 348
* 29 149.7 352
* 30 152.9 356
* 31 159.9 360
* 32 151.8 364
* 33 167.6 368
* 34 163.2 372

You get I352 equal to 142.6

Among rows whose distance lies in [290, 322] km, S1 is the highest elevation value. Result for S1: 167.7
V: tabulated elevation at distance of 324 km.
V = 152.2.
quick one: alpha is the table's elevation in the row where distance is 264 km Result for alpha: 145.9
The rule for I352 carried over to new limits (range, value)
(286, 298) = 153.2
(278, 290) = 149.3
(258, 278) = 145.6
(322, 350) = 139.1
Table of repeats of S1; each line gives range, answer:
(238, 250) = 149.5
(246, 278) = 153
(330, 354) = 160.2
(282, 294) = 162.9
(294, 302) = 166.4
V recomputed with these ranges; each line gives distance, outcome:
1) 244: 139.6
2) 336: 160.2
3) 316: 153.4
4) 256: 153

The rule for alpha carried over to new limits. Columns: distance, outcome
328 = 139.1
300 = 161.3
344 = 148.3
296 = 166.4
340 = 146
